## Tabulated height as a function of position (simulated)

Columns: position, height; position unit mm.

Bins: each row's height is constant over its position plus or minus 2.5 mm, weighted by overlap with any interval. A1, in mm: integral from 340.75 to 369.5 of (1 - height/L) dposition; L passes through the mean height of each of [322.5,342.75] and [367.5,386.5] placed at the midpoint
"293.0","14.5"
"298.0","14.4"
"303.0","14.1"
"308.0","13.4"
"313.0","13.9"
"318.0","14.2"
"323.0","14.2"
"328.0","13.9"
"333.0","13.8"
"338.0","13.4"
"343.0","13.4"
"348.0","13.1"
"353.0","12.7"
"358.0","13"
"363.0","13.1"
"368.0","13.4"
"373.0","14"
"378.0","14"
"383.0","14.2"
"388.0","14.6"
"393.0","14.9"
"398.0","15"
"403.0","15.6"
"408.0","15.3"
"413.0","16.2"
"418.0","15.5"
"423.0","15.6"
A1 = 1.6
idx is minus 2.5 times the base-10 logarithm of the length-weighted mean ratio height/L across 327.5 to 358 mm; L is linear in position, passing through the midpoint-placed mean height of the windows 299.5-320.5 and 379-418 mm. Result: 0.08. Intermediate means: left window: 13.9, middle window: 13.3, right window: 15.1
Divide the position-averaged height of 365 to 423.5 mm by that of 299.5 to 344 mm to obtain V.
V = 1.07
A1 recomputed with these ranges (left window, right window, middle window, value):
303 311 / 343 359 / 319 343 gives -0.92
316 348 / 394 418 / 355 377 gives 1.74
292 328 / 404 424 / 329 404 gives 5.47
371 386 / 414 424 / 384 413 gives -0.53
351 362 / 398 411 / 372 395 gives -0.09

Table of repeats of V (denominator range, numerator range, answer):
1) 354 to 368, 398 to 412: 1.18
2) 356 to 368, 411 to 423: 1.20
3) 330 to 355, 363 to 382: 1.03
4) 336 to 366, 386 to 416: 1.17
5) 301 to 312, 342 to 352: 0.96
